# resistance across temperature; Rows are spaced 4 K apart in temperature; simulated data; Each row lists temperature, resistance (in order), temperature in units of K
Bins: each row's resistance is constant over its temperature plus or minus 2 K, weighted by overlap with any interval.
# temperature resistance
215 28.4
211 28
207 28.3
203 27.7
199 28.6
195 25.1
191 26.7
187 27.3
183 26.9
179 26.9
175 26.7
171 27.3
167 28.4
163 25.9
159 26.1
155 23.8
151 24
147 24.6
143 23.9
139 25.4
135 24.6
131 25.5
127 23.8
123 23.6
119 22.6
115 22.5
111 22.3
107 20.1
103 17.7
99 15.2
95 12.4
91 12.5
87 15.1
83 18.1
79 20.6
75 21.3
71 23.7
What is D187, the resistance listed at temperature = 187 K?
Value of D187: 27.3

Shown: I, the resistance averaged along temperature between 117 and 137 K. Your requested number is 24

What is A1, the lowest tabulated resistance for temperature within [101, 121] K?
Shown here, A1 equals 17.7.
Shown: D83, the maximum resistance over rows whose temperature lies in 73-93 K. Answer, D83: 21.3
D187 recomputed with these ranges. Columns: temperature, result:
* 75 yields 21.3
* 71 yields 23.7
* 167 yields 28.4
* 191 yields 26.7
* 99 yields 15.2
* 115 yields 22.5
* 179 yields 26.9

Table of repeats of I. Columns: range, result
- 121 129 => 23.7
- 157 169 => 26.8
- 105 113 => 21.2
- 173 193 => 26.9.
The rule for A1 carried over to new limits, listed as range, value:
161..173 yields 25.9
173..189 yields 26.7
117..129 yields 22.6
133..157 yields 23.8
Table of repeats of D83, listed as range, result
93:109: 20.1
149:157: 24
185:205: 28.6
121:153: 25.5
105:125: 23.6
